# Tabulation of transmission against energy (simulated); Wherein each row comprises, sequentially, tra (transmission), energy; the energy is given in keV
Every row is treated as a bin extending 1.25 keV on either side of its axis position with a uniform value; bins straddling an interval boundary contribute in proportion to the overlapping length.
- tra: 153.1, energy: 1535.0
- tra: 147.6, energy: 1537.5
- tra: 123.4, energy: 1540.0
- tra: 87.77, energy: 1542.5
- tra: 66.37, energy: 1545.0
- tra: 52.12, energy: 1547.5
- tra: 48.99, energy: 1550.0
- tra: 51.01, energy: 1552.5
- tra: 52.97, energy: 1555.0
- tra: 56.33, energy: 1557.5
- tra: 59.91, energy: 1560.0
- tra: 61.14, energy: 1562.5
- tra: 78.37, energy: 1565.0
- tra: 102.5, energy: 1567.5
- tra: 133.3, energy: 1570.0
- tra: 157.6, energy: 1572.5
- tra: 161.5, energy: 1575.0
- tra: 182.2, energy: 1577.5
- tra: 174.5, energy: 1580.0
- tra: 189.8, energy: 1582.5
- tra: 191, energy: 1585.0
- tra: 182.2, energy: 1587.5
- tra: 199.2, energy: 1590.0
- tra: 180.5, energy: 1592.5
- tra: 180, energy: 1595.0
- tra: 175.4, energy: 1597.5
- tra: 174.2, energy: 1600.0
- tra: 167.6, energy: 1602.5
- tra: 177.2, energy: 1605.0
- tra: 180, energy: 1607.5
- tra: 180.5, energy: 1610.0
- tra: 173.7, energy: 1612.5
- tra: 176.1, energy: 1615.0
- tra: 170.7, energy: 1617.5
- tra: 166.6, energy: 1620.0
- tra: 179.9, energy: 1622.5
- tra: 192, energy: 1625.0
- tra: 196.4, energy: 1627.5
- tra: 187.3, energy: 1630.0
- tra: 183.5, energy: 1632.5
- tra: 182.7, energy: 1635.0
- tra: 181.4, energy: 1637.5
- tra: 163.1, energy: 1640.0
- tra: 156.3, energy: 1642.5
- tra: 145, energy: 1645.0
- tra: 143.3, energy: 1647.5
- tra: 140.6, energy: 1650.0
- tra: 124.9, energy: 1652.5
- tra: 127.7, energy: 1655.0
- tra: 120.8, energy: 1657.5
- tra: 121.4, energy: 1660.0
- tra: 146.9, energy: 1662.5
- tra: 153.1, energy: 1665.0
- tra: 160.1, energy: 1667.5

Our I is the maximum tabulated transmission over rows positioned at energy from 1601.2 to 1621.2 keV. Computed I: 180.5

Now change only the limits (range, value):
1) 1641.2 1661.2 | 156.3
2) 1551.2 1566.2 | 78.37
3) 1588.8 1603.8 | 199.2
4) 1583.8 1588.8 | 191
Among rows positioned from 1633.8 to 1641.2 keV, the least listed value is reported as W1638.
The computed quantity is 163.1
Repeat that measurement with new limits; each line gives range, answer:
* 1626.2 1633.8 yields 183.5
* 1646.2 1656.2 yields 124.9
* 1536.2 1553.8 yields 48.99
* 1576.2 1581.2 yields 174.5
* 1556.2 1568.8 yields 56.33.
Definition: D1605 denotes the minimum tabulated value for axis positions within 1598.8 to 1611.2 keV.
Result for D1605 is 167.6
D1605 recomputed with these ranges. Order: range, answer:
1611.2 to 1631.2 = 166.6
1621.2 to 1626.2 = 179.9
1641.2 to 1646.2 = 145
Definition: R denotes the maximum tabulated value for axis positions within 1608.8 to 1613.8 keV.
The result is 180.5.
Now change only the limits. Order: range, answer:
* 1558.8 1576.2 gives 161.5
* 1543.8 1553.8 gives 66.37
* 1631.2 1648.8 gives 183.5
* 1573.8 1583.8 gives 189.8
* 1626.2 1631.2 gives 196.4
